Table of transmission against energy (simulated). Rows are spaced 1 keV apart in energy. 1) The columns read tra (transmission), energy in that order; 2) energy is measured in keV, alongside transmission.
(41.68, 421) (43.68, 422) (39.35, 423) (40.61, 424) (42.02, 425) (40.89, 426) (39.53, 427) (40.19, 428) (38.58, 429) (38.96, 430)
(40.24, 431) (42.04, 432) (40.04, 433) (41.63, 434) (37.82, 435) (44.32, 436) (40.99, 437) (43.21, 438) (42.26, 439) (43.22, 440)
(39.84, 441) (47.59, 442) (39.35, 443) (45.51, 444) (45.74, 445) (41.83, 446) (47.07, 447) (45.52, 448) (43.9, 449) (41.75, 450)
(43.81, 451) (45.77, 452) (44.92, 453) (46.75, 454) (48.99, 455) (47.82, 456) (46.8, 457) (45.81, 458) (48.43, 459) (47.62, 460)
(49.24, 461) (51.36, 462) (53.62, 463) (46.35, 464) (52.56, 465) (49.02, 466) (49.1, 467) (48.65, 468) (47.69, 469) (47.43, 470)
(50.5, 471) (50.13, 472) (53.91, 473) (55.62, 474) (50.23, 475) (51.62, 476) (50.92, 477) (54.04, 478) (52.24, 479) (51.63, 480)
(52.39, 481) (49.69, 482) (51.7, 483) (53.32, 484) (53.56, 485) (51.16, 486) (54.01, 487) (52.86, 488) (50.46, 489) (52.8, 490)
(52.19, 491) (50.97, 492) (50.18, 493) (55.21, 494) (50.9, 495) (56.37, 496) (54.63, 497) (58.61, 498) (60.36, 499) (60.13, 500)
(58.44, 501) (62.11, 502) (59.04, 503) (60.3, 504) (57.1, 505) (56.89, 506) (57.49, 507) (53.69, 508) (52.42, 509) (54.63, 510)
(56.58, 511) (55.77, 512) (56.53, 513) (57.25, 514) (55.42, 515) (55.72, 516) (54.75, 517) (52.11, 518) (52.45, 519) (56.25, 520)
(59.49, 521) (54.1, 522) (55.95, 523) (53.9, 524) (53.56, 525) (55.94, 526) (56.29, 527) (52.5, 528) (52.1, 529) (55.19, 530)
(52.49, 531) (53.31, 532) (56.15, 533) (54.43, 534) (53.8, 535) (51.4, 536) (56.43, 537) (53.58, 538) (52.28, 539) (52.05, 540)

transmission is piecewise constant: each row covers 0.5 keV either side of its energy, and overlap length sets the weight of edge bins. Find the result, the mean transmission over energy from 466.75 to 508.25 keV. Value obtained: 53.6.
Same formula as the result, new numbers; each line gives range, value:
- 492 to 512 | 56.4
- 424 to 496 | 47.3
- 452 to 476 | 49.2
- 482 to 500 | 53.6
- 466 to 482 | 51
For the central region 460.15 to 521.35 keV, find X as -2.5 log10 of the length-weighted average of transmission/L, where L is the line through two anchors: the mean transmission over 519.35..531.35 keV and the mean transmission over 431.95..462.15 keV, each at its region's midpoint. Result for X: -0.07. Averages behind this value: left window 44.5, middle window 53.6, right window 54.8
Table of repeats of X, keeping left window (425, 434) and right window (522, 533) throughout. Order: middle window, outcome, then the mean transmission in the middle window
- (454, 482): -0.10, 50.1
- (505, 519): -0.07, 55.3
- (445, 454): -0.04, 44.5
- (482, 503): -0.11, 54.5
